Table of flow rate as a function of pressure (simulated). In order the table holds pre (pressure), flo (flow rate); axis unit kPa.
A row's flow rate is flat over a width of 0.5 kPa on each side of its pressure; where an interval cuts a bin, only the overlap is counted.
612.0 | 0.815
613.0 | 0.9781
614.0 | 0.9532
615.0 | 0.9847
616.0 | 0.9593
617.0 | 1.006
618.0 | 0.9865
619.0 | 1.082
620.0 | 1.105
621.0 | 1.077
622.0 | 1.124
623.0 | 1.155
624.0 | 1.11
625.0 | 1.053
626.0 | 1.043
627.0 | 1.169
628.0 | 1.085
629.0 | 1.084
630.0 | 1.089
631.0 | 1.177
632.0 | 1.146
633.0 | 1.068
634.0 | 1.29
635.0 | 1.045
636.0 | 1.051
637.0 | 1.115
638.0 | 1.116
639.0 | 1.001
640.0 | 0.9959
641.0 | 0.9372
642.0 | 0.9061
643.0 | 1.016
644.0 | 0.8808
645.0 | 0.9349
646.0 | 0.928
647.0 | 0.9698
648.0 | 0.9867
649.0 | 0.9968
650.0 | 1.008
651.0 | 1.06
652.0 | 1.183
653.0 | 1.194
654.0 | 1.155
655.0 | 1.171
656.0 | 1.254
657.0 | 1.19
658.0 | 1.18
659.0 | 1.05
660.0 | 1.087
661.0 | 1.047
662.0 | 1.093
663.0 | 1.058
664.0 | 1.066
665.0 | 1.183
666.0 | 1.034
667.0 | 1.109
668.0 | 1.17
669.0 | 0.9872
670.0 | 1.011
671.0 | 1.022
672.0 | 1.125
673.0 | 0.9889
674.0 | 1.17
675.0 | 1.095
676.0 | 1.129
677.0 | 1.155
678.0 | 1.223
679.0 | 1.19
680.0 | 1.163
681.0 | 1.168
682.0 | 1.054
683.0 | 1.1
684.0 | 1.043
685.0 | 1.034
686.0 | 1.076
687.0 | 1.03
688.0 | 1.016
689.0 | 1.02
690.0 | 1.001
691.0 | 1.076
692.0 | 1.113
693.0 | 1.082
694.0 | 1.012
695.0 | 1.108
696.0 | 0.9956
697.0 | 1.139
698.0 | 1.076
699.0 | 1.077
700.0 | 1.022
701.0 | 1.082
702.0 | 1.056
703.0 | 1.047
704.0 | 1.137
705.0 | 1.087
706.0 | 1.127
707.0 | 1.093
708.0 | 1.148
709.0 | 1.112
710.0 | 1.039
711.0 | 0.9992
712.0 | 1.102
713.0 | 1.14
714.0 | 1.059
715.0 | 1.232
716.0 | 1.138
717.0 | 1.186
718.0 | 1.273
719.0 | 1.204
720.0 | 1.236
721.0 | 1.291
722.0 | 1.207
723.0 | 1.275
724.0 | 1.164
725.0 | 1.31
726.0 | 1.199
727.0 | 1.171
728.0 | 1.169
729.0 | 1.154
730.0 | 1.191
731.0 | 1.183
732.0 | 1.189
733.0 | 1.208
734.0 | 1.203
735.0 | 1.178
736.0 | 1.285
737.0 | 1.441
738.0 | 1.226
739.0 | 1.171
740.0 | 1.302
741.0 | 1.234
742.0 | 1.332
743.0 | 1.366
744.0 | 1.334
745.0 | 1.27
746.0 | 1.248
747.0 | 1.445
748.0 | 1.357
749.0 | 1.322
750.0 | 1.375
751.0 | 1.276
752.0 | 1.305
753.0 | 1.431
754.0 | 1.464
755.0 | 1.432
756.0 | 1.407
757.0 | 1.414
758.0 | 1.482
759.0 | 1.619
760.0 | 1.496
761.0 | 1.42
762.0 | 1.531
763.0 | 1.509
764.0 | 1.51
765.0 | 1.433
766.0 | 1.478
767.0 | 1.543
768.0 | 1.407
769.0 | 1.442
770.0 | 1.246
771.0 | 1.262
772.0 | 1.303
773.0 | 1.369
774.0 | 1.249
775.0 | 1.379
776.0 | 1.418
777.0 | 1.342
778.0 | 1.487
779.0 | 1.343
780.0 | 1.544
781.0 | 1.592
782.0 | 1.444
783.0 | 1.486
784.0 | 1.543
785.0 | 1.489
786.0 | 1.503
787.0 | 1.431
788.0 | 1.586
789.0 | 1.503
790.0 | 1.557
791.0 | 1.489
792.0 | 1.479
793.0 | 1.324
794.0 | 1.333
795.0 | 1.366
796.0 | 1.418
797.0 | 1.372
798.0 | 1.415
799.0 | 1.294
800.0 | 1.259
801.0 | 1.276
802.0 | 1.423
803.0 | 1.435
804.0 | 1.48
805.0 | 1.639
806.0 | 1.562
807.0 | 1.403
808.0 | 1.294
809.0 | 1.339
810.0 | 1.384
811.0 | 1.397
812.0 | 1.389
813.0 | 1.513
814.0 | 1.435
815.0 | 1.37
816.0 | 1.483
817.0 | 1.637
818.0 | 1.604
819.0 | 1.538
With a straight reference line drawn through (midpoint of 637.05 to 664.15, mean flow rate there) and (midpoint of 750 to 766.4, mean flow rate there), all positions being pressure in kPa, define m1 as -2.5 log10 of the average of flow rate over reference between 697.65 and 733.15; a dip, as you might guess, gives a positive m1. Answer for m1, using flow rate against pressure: 0.13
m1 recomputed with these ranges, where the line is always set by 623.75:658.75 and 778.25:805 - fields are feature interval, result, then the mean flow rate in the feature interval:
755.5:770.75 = -0.07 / 1.46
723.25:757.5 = 0.03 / 1.29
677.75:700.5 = 0.11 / 1.08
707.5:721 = 0.09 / 1.15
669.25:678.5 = 0.05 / 1.1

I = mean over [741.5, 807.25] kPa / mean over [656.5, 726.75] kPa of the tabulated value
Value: 1.28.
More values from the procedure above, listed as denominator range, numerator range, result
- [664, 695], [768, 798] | 1.31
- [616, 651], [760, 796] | 1.37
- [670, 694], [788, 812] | 1.30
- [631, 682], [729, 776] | 1.25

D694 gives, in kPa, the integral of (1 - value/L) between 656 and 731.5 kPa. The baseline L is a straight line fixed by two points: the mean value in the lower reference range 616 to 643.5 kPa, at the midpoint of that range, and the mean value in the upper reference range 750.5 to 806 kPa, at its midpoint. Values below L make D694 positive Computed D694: 6.9 kPa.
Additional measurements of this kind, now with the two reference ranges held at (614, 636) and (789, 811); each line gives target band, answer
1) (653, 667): 0.3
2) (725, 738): 0.6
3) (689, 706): 2.1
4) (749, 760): -0.8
